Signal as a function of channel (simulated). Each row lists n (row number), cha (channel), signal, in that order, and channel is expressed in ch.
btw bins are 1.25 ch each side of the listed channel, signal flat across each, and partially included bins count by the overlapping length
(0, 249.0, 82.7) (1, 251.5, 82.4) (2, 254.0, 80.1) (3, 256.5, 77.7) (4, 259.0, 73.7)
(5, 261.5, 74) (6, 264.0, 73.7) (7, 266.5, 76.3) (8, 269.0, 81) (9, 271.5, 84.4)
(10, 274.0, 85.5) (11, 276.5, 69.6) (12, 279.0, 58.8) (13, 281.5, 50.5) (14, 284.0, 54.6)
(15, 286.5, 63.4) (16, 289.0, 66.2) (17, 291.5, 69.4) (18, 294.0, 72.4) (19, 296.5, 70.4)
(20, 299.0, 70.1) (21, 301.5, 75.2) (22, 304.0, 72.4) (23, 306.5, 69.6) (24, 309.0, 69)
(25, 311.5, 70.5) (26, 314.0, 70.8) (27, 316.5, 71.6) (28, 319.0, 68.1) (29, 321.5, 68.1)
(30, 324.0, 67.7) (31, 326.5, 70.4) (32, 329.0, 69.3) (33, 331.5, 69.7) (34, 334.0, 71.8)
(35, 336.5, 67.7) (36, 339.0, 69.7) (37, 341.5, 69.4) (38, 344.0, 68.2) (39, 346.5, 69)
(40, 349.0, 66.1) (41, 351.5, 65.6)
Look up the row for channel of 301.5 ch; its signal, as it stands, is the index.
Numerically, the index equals 75.2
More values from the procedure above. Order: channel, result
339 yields 69.7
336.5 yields 67.7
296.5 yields 70.4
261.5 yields 74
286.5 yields 63.4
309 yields 69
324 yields 67.7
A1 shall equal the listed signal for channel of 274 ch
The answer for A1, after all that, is 85.5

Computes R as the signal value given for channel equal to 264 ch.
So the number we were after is 73.7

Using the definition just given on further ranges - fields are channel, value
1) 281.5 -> 50.5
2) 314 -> 70.8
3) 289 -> 66.2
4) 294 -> 72.4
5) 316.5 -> 71.6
